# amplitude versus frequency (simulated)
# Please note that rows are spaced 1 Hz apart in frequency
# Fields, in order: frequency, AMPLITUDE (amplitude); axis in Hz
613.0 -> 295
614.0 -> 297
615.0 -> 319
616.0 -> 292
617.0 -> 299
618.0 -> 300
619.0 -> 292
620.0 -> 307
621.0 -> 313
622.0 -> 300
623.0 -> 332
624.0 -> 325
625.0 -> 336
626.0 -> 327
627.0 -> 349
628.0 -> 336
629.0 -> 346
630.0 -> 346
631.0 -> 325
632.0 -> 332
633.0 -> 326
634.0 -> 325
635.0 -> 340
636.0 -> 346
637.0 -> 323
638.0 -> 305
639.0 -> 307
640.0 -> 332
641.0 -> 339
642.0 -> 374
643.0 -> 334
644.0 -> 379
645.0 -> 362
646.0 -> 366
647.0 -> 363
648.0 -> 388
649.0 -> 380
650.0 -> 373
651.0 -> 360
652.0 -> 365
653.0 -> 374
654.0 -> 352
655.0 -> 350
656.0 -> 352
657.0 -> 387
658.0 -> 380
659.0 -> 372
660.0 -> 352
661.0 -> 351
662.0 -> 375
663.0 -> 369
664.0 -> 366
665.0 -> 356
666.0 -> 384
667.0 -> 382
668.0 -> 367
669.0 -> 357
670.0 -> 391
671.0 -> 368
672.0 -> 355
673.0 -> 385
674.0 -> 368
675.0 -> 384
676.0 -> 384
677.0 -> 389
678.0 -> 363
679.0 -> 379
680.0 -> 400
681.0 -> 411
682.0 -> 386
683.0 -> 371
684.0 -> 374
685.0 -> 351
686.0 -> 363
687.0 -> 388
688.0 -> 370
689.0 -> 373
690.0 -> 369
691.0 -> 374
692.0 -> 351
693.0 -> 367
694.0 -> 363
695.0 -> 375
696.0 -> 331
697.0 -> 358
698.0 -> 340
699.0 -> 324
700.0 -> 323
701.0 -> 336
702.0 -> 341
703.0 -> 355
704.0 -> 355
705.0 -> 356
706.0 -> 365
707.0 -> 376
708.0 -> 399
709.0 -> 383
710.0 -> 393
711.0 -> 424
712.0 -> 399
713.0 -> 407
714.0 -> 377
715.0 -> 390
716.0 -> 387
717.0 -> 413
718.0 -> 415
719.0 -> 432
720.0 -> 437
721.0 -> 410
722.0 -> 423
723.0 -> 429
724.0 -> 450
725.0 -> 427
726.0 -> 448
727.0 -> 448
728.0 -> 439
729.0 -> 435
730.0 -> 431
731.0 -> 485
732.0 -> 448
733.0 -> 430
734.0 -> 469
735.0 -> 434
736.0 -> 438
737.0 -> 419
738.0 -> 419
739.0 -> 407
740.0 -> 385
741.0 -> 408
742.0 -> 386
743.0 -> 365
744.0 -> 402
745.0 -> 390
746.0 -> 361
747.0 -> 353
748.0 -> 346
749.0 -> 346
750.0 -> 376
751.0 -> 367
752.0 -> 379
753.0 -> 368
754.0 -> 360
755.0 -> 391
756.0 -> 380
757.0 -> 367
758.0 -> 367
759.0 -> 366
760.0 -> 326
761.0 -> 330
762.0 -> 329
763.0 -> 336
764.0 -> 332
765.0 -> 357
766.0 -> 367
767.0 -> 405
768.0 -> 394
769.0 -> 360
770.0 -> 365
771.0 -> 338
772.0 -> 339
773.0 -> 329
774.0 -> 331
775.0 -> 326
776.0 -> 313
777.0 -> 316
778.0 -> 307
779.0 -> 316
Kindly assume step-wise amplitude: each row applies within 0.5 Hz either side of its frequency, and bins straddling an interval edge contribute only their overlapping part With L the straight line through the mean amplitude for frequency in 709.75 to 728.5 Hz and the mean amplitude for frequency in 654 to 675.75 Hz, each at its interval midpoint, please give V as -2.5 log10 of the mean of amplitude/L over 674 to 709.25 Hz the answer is 0.076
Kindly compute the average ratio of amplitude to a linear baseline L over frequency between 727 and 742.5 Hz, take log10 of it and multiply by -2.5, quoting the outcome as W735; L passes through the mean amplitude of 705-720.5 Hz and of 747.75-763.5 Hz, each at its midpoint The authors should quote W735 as -0.14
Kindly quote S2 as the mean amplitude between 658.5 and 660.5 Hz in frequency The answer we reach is 362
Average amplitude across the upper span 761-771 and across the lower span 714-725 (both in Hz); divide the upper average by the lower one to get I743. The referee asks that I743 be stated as 0.86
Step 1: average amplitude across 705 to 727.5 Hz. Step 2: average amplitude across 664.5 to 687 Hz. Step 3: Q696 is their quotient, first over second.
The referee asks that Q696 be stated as 1.09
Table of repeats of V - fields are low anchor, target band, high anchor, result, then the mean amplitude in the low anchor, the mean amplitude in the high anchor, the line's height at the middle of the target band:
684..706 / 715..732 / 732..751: -0.13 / 356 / 397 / 381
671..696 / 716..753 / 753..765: -0.14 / 374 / 354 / 360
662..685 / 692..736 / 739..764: -0.08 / 376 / 366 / 371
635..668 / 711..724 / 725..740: 0.03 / 359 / 437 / 423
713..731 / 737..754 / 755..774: 0.02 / 424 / 355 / 386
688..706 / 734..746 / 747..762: -0.13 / 353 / 361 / 359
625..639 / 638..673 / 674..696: -0.04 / 332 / 374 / 351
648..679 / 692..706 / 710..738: 0.16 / 370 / 427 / 403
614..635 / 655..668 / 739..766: -0.11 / 321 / 365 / 334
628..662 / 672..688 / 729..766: -0.05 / 352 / 385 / 363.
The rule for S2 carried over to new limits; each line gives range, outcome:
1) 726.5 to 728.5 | 444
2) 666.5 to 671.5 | 373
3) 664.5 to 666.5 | 370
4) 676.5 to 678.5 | 376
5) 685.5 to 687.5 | 376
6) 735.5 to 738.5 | 425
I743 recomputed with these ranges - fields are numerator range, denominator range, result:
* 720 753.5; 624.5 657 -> 1.18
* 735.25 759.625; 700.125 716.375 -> 1.01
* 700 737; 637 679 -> 1.13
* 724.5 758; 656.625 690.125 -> 1.08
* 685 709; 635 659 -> 1.01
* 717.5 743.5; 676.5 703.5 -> 1.18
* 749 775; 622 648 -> 1.05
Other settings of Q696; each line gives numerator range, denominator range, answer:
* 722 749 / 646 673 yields 1.13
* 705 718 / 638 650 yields 1.10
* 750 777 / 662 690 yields 0.94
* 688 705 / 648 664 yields 0.96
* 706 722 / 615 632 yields 1.25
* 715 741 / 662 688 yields 1.14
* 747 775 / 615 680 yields 1.02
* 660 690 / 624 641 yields 1.13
